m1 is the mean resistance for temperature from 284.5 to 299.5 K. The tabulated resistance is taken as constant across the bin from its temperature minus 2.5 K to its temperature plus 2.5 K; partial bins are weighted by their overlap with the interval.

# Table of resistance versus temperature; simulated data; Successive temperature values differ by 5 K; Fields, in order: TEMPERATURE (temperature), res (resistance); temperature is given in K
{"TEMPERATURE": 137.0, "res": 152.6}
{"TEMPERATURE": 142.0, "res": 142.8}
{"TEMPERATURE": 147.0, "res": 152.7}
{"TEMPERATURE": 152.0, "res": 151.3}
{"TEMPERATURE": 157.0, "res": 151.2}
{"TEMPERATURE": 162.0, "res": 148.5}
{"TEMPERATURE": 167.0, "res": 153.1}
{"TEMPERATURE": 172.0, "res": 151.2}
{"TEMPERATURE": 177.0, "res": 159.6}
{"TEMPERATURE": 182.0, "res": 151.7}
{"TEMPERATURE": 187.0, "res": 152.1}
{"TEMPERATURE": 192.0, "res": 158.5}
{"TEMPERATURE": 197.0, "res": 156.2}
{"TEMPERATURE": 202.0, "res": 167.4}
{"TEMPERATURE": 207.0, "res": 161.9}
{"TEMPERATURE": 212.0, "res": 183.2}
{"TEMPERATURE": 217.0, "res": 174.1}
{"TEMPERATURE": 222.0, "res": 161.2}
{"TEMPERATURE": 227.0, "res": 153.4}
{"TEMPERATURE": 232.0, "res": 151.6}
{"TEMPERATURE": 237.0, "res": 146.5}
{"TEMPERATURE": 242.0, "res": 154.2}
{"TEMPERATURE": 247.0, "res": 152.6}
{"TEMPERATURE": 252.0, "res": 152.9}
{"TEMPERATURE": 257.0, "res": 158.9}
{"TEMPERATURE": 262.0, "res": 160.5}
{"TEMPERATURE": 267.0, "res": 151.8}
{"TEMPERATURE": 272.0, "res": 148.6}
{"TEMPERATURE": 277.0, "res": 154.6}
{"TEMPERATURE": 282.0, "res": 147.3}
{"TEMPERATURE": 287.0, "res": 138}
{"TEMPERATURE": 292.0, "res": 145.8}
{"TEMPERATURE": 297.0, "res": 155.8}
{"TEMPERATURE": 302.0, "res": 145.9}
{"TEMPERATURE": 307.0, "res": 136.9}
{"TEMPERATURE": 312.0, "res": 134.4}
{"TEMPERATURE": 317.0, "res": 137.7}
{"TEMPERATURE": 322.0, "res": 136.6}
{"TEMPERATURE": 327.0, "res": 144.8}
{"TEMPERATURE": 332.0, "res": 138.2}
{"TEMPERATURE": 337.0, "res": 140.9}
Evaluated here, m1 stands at 147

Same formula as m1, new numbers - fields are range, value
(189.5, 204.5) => 161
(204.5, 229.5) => 167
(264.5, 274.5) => 150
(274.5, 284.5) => 151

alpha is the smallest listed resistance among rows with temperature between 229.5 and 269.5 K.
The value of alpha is 146.5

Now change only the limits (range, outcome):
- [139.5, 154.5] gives 142.8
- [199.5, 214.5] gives 161.9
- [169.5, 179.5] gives 151.2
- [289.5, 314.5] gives 134.4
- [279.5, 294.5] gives 138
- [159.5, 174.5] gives 148.5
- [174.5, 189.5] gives 151.7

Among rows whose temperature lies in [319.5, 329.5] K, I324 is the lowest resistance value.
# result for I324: 136.6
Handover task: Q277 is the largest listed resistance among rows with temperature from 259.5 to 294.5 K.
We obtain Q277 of 160.5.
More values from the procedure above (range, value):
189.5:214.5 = 183.2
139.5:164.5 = 152.7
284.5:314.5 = 155.8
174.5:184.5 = 159.6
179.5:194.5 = 158.5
